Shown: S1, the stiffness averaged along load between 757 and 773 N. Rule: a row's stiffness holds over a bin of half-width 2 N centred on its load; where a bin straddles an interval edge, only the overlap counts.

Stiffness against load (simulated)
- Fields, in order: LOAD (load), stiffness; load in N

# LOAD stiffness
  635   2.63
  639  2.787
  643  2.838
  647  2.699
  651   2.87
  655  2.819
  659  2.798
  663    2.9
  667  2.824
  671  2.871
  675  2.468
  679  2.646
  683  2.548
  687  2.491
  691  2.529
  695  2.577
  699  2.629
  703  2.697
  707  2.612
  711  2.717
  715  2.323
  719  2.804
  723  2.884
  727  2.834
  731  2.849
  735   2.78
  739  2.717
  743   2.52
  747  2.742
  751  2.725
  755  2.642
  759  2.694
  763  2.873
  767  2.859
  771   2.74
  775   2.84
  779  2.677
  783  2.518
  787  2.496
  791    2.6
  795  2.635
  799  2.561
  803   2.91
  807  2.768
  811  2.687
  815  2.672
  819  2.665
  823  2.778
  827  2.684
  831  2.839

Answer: 2.79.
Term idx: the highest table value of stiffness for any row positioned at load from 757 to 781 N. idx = 2.873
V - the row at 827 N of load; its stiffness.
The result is 2.684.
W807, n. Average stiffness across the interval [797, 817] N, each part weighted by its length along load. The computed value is 2.72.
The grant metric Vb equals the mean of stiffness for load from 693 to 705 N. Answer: 2.63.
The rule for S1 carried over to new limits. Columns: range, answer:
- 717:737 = 2.83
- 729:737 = 2.81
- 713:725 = 2.67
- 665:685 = 2.67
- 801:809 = 2.84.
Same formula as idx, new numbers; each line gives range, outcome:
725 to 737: 2.849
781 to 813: 2.91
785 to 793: 2.6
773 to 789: 2.84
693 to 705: 2.697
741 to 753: 2.742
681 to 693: 2.548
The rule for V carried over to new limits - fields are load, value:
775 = 2.84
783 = 2.518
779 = 2.677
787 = 2.496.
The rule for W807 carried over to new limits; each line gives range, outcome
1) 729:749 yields 2.72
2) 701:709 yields 2.65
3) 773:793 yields 2.63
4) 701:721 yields 2.63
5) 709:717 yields 2.52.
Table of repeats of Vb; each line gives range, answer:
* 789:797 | 2.62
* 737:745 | 2.62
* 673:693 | 2.54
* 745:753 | 2.73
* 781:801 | 2.56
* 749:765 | 2.73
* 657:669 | 2.84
